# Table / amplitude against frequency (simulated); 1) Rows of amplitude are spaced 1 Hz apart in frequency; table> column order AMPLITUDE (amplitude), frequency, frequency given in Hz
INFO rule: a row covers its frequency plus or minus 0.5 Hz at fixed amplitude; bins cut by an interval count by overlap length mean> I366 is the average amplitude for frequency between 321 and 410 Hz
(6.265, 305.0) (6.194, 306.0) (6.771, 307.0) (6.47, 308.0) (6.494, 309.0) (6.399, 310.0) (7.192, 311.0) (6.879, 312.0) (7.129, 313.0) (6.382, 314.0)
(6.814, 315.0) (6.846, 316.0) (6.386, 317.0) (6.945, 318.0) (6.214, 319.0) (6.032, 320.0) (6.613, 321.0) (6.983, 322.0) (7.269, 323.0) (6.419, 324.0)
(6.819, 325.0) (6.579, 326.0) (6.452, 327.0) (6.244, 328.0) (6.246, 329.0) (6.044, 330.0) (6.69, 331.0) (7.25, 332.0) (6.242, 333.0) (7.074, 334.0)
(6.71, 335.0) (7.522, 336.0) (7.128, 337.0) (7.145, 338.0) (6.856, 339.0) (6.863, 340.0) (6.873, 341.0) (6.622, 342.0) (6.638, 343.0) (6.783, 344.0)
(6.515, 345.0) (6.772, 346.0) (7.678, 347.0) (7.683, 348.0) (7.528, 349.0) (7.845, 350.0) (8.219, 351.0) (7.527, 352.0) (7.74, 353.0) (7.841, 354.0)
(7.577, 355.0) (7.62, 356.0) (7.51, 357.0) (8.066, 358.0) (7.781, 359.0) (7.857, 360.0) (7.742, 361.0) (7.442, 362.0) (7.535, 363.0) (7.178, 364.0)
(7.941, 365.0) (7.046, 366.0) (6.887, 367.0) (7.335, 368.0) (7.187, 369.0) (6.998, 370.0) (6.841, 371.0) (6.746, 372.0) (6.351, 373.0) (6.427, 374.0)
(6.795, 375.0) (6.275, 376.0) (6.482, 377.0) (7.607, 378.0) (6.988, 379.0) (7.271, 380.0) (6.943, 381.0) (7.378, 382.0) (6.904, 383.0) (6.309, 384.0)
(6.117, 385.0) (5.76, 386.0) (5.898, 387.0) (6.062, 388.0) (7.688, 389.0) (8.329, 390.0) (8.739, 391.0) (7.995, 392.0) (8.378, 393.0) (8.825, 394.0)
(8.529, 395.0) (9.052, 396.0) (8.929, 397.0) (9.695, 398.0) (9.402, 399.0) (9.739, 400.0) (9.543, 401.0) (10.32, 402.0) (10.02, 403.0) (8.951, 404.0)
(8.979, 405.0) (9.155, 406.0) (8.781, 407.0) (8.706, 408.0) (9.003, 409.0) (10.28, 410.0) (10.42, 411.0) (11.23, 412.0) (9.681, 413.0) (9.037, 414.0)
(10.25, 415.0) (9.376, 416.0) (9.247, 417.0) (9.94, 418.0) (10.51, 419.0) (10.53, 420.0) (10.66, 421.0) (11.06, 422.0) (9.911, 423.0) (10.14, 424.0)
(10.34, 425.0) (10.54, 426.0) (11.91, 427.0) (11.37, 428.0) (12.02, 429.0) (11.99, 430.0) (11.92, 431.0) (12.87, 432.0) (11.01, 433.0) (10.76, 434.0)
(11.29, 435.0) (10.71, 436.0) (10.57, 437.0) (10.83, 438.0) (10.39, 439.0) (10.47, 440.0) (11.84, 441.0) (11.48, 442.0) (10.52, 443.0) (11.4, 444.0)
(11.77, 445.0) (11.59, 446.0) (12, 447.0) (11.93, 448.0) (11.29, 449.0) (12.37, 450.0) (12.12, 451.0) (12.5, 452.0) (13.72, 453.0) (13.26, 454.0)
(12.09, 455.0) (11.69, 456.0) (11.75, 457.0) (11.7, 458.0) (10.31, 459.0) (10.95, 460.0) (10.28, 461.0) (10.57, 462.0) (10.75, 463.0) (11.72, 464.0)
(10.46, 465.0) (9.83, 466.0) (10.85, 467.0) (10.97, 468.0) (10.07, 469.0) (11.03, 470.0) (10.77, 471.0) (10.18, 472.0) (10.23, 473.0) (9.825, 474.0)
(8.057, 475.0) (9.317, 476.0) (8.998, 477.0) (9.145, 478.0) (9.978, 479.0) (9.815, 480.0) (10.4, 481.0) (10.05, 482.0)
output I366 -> 7.49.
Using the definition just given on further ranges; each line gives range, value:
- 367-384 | 6.89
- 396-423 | 9.74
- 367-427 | 8.53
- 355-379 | 7.21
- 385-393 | 7.21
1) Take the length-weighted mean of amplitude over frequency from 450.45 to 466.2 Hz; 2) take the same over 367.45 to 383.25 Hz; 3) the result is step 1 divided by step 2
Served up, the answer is 1.67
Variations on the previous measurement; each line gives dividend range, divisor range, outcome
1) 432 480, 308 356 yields 1.59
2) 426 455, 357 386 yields 1.64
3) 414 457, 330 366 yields 1.54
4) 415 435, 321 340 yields 1.60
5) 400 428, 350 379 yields 1.36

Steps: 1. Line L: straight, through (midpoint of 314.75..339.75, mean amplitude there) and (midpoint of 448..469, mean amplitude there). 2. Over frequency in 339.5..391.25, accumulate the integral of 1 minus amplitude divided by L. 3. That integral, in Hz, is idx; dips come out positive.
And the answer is 5.6 Hz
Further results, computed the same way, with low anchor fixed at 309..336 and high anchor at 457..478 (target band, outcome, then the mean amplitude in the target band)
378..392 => 2.1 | 7.01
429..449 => -3.6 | 11.3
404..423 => -1.7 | 9.8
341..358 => -0.1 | 7.39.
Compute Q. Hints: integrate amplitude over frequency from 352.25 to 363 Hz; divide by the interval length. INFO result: 7.7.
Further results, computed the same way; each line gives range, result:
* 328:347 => 6.79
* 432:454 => 11.5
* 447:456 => 12.3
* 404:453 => 10.8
